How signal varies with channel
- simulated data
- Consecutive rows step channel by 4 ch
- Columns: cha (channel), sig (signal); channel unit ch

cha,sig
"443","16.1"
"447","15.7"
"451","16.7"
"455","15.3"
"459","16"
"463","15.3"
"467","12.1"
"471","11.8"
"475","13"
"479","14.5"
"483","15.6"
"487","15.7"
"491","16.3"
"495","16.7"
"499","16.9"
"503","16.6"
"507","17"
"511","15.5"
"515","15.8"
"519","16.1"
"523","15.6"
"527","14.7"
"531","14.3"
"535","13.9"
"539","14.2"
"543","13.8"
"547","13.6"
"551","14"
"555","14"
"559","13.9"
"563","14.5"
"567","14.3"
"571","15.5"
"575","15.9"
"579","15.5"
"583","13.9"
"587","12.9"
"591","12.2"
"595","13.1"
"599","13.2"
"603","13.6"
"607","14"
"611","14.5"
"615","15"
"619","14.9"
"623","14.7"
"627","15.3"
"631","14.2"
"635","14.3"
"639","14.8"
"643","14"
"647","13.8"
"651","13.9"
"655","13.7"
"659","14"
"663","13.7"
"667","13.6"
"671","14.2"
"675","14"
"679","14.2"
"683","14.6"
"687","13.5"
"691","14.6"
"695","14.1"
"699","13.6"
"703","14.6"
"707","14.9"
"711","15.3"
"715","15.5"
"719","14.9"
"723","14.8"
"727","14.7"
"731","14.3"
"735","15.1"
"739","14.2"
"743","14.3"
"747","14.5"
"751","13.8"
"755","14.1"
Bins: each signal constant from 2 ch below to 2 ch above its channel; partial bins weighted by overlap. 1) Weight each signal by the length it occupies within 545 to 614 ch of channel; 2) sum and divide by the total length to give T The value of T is 14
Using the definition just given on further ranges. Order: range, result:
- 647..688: 13.9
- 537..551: 13.9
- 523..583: 14.5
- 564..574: 15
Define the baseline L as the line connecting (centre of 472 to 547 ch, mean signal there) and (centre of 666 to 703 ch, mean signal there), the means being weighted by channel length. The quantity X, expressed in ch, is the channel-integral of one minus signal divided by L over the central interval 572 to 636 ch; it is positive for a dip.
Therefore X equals 1.8 ch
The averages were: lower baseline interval 15.3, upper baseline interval 14.1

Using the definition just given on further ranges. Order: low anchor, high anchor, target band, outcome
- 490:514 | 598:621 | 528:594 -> 4.77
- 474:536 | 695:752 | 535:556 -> 2.02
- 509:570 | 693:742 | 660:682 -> 0.99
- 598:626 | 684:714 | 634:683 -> 1.19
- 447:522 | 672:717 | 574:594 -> 1.34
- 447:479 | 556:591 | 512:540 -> -1.13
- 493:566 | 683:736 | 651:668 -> 1.09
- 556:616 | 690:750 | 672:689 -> 0.45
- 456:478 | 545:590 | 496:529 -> -4.81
